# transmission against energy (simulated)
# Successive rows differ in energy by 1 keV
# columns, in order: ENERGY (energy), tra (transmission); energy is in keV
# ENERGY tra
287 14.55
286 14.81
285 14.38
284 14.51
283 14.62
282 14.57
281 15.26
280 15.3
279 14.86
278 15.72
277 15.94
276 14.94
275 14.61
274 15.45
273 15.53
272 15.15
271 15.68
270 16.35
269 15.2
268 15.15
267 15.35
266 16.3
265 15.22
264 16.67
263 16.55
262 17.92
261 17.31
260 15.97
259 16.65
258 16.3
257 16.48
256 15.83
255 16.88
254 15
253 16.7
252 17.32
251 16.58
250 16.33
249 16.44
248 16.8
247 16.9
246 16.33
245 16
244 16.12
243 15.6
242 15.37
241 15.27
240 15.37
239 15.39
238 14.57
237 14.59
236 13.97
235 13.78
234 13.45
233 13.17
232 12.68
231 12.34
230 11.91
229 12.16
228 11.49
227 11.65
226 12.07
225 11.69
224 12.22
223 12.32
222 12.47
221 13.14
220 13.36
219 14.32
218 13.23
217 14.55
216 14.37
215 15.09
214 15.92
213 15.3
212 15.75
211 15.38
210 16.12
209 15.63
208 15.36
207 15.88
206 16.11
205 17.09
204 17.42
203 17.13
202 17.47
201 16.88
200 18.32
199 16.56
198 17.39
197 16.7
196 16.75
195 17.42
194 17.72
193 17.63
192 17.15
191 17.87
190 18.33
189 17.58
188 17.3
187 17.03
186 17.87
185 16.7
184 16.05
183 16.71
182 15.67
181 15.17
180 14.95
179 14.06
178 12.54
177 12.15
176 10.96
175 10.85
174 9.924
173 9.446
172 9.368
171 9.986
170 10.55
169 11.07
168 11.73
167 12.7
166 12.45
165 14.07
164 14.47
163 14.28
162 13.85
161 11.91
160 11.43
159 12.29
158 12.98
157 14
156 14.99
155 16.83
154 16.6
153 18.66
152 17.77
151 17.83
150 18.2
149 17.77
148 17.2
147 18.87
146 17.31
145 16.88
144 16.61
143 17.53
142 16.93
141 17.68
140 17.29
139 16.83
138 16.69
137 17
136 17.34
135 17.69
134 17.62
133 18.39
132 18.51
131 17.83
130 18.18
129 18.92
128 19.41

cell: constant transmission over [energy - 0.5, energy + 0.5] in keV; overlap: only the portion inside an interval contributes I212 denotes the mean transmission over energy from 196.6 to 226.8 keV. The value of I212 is 15.1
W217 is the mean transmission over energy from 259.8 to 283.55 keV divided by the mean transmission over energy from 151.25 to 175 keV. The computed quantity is 1.19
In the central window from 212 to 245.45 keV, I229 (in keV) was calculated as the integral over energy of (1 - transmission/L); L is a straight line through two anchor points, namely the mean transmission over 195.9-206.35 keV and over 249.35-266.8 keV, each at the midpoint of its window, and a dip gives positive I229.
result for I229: 5.9 keV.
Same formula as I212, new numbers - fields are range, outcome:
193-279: 15.3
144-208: 15.3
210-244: 13.8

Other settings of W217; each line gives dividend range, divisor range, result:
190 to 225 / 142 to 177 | 1.11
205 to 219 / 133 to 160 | 0.91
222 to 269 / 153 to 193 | 1.07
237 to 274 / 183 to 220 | 0.98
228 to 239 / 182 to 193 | 0.77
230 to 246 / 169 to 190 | 1.05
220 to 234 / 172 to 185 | 0.94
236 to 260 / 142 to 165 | 1.01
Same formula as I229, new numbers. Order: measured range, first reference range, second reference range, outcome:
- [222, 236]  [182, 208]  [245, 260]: 3.6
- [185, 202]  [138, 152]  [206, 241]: -2.4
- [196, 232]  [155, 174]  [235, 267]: -0.8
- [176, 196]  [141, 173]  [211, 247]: -2.5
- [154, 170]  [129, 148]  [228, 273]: 3.6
